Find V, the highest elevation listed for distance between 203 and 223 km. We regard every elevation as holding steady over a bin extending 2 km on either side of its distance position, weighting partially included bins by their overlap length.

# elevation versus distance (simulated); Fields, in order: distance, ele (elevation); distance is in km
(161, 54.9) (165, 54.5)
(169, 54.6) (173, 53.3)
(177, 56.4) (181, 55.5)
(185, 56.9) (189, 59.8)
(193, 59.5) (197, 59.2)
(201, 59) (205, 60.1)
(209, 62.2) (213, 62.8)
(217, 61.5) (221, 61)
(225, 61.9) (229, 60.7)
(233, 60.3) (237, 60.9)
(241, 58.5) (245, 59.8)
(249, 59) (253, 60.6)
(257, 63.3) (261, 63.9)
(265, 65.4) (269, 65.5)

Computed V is 62.8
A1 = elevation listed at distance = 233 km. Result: 60.3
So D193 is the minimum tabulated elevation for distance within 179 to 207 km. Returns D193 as 55.5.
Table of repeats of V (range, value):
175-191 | 59.8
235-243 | 60.9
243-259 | 63.3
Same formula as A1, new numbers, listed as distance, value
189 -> 59.8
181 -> 55.5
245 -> 59.8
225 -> 61.9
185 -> 56.9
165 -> 54.5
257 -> 63.3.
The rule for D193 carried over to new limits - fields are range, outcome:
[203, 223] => 60.1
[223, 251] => 58.5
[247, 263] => 59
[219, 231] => 60.7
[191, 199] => 59.2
